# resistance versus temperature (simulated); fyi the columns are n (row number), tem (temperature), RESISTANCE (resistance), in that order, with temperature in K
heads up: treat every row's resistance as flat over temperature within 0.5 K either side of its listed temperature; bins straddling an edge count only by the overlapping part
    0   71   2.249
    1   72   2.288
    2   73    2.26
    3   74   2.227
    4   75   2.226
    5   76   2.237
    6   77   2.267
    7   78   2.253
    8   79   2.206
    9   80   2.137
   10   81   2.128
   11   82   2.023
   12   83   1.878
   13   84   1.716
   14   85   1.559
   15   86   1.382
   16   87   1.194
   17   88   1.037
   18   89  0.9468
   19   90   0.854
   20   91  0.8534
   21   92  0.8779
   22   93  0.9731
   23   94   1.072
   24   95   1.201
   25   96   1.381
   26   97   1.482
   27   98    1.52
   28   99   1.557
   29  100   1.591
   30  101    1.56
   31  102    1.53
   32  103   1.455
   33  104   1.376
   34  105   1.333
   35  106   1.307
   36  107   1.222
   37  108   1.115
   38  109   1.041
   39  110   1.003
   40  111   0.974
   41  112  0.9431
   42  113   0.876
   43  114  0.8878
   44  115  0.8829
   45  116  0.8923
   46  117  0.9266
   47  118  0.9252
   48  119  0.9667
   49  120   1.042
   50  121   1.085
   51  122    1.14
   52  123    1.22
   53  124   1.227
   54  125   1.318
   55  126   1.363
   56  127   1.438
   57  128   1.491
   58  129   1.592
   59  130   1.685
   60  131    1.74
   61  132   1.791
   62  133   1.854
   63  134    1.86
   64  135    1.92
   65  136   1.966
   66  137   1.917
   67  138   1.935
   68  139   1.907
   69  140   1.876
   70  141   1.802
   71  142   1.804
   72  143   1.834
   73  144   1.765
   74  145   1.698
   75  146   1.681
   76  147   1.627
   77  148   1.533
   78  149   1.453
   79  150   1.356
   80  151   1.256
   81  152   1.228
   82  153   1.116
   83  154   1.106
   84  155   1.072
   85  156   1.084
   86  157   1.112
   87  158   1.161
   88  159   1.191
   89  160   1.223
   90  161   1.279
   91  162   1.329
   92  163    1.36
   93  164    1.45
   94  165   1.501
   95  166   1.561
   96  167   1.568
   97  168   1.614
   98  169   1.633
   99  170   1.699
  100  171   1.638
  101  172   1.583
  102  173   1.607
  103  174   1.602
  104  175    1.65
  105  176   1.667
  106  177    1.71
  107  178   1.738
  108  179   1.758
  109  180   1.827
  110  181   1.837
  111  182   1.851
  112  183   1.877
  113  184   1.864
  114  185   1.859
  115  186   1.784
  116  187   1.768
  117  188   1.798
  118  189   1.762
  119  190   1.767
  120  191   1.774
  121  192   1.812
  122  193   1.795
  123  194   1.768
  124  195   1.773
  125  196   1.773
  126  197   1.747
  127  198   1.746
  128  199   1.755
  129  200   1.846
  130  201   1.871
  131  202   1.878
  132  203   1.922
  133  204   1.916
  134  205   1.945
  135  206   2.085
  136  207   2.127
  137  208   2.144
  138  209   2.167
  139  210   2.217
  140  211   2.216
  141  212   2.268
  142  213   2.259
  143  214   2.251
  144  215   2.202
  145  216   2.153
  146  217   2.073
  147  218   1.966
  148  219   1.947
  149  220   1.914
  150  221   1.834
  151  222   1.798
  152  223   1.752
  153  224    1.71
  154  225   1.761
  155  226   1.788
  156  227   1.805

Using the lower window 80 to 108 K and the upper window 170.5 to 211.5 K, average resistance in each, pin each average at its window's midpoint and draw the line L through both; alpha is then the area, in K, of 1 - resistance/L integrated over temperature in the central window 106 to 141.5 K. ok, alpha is 3.8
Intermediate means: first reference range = 1.38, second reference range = 1.83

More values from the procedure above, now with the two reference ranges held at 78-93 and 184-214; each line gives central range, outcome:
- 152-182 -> 5.50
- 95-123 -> 6.92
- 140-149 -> 0.01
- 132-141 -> -1.11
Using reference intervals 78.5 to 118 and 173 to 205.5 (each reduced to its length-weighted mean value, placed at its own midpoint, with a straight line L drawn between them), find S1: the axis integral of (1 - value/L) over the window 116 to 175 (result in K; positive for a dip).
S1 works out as 3.0 K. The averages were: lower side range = 1.3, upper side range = 1.79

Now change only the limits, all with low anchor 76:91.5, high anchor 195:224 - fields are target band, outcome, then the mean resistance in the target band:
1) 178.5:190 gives 0.6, 1.81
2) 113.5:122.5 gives 4.0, 0.972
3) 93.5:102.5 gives 1.4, 1.43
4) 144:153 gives 1.7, 1.47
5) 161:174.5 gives 2.4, 1.54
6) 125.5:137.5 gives 0.4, 1.72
